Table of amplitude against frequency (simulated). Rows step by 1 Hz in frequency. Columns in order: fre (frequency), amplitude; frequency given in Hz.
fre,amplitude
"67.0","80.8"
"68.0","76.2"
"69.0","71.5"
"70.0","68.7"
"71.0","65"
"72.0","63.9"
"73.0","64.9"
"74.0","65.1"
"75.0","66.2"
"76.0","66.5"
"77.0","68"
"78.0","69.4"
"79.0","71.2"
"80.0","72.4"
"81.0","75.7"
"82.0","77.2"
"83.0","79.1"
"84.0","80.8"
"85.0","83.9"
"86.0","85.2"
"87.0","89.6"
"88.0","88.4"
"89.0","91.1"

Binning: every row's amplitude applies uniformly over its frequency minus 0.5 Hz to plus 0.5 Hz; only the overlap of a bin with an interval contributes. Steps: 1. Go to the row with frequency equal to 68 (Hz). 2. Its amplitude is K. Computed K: 76.2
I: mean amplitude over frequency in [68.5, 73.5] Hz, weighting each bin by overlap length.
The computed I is 66.8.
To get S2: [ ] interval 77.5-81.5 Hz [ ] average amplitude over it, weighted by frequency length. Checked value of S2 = 72.2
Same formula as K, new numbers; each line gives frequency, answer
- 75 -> 66.2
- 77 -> 68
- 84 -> 80.8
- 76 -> 66.5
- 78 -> 69.4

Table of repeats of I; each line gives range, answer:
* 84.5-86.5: 84.6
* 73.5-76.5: 65.9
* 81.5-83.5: 78.2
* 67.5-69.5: 73.8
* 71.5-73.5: 64.4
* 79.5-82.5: 75.1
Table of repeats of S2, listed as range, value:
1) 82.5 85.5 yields 81.3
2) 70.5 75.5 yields 65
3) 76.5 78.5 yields 68.7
